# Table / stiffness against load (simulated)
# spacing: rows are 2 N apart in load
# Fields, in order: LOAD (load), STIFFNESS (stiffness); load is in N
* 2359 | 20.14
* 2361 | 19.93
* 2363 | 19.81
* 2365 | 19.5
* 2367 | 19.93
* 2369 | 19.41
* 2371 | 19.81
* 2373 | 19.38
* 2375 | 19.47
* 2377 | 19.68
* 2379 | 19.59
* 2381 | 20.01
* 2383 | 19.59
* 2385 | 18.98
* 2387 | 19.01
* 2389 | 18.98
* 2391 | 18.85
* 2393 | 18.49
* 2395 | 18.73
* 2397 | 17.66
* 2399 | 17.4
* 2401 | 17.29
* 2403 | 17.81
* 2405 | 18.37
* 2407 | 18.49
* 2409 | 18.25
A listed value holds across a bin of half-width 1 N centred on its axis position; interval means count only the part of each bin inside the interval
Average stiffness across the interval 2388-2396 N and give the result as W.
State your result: 18.8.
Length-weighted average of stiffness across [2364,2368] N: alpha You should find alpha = 19.7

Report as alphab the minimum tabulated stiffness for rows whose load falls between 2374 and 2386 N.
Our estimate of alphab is 18.98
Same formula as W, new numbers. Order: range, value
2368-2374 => 19.5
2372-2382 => 19.6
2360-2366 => 19.7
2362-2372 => 19.7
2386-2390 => 19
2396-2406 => 17.7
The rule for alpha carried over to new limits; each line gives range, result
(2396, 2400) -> 17.5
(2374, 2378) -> 19.6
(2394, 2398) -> 18.2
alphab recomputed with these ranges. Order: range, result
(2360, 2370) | 19.41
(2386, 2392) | 18.85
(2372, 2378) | 19.38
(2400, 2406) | 17.29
